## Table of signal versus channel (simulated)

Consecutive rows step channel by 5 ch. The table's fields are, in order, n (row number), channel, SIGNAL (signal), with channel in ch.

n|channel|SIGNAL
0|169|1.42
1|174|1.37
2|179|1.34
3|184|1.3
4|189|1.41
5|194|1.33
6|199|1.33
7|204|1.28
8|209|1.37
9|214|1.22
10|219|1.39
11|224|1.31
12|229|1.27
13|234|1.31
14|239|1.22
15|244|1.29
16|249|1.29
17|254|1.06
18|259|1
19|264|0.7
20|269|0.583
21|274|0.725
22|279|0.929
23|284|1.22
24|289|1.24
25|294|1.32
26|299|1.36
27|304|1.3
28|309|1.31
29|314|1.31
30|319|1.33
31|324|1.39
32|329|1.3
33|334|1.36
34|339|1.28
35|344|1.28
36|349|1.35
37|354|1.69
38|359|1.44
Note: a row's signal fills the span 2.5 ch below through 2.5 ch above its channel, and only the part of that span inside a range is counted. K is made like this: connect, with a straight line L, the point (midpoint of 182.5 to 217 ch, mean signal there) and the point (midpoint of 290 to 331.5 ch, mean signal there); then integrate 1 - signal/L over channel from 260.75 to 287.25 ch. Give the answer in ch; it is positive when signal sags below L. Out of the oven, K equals 9.5 ch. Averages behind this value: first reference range 1.32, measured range 0.848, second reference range 1.32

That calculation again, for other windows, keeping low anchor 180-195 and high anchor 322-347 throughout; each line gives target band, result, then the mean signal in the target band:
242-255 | 1.1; 1.23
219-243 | 0.9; 1.29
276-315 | 2.6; 1.24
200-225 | 0.5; 1.32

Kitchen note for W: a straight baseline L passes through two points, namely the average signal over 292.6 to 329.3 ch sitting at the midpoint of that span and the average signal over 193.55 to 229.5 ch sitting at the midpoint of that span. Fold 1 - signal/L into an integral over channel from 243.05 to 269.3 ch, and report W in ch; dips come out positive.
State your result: 6.31 ch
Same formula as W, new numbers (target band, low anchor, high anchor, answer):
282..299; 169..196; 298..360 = 1.0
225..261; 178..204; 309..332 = 3.3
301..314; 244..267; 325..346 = -1.0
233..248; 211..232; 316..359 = 0.5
